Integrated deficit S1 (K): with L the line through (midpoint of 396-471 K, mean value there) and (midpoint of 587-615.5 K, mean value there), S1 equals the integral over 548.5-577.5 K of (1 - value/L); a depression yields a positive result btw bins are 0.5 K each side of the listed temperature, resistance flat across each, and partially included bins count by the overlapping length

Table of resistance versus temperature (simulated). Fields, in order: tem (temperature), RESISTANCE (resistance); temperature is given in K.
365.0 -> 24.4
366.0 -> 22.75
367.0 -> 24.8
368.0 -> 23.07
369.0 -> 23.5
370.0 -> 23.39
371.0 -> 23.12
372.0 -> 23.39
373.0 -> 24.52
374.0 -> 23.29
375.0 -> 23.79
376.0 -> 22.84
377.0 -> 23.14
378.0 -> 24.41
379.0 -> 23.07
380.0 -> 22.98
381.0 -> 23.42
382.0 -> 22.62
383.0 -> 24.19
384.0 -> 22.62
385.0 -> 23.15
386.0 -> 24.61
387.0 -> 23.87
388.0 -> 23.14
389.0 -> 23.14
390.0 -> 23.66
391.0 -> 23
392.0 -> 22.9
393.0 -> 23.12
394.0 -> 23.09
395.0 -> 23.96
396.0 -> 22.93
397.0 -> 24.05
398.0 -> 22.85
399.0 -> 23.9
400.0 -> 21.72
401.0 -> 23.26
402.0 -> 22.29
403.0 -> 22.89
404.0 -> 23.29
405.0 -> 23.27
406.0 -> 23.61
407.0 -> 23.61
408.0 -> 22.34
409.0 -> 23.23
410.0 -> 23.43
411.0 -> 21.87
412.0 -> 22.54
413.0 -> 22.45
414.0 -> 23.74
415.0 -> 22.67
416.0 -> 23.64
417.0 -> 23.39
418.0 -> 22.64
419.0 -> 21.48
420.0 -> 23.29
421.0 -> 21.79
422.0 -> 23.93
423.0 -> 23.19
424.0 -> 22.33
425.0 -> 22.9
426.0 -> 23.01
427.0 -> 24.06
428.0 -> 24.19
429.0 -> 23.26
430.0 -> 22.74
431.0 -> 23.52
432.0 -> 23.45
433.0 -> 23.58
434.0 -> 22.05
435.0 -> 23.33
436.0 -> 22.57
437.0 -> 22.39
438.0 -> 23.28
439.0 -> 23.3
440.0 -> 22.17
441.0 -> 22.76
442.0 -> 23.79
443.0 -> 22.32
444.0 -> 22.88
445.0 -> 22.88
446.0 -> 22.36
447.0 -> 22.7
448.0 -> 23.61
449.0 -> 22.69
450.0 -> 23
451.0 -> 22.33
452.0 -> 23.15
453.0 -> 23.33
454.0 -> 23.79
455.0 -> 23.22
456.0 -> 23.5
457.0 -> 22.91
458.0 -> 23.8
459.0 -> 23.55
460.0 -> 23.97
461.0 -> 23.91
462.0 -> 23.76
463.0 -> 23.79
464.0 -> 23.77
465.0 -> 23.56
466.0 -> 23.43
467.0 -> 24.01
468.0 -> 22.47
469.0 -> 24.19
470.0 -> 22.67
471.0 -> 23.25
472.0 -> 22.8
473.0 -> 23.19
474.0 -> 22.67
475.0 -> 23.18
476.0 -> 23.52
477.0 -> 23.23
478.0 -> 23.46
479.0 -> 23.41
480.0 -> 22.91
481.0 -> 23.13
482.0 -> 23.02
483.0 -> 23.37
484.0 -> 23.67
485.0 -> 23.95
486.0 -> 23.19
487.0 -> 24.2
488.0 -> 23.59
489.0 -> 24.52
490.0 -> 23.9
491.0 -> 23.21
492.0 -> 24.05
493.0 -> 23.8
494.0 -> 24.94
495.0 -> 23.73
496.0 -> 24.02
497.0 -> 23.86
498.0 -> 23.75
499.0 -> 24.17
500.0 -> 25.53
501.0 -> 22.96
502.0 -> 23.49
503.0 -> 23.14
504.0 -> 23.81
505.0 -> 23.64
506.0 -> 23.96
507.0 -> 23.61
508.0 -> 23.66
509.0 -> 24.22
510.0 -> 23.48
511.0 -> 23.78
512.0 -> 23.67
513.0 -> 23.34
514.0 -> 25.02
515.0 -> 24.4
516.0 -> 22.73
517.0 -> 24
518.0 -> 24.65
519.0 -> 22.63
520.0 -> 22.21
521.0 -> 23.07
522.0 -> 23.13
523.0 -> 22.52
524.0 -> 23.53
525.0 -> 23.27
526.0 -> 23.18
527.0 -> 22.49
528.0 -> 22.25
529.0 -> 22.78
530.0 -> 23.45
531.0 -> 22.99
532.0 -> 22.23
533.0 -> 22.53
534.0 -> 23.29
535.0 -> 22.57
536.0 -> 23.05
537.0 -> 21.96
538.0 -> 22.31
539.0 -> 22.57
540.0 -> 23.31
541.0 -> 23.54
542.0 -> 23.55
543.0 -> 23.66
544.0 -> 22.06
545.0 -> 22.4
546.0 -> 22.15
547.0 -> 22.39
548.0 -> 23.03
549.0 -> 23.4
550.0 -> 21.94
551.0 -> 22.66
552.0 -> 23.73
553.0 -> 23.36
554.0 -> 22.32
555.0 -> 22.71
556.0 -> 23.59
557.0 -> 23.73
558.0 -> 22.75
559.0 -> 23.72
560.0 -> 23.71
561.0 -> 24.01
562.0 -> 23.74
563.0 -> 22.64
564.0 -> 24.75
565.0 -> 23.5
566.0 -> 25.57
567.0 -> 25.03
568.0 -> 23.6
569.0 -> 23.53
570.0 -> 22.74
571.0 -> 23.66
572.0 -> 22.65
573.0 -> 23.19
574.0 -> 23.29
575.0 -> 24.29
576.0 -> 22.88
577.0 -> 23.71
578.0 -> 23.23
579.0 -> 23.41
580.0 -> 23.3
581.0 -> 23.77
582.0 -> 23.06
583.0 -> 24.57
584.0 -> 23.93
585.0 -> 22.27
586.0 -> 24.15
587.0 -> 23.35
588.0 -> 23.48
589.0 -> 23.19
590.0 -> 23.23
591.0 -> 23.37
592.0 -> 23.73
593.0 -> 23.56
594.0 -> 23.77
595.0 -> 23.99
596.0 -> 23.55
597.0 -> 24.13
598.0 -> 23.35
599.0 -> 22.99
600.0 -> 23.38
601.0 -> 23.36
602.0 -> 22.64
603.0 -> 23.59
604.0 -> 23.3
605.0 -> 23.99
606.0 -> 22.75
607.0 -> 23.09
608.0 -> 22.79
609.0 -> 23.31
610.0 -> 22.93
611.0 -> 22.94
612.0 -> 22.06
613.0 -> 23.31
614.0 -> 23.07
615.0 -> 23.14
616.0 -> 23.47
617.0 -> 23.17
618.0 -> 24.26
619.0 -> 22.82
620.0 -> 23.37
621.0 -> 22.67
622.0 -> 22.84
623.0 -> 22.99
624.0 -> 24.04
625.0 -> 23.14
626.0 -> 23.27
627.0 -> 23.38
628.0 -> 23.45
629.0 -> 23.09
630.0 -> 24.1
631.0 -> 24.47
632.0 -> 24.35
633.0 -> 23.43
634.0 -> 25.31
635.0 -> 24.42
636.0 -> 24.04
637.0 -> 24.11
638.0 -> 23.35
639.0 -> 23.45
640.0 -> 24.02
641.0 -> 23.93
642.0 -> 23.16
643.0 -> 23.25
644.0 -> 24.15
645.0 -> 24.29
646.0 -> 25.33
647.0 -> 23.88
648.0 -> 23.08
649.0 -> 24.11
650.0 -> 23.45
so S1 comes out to -0.3 K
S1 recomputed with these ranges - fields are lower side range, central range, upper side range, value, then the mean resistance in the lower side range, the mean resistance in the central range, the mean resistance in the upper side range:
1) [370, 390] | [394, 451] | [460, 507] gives 1.2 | 23.4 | 23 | 23.6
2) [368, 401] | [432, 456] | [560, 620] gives 0.4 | 23.3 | 23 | 23.5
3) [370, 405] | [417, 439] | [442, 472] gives 0.3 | 23.3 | 23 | 23.3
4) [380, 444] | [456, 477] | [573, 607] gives -0.2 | 23.1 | 23.4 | 23.5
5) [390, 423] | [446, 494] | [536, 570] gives -0.6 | 23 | 23.4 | 23.2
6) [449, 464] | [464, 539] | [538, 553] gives -0.9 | 23.4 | 23.4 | 22.9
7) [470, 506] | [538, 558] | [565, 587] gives 0.6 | 23.6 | 22.9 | 23.6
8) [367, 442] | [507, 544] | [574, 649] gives 0.3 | 23.2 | 23.2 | 23.5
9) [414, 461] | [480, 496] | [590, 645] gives -0.4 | 23.1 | 23.7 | 23.5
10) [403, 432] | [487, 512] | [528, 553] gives -1.1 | 23.1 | 23.9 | 22.8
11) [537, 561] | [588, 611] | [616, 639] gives 0.0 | 23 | 23.4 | 23.6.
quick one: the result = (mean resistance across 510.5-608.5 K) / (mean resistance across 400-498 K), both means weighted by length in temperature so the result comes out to 1.00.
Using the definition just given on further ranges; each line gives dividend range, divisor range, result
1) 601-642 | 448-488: 1.00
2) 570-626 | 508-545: 1.01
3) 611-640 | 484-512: 0.99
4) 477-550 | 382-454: 1.01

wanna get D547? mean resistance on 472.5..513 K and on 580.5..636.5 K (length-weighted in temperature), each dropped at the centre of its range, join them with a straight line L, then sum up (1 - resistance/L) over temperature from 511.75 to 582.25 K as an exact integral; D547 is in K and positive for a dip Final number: 1.01 K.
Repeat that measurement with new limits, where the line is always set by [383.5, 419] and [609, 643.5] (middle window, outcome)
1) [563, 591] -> -0.2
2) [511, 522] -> -0.1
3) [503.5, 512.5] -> -0.2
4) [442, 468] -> -0.1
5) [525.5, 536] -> 0.2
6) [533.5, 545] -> 0.2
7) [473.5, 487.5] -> -0.1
